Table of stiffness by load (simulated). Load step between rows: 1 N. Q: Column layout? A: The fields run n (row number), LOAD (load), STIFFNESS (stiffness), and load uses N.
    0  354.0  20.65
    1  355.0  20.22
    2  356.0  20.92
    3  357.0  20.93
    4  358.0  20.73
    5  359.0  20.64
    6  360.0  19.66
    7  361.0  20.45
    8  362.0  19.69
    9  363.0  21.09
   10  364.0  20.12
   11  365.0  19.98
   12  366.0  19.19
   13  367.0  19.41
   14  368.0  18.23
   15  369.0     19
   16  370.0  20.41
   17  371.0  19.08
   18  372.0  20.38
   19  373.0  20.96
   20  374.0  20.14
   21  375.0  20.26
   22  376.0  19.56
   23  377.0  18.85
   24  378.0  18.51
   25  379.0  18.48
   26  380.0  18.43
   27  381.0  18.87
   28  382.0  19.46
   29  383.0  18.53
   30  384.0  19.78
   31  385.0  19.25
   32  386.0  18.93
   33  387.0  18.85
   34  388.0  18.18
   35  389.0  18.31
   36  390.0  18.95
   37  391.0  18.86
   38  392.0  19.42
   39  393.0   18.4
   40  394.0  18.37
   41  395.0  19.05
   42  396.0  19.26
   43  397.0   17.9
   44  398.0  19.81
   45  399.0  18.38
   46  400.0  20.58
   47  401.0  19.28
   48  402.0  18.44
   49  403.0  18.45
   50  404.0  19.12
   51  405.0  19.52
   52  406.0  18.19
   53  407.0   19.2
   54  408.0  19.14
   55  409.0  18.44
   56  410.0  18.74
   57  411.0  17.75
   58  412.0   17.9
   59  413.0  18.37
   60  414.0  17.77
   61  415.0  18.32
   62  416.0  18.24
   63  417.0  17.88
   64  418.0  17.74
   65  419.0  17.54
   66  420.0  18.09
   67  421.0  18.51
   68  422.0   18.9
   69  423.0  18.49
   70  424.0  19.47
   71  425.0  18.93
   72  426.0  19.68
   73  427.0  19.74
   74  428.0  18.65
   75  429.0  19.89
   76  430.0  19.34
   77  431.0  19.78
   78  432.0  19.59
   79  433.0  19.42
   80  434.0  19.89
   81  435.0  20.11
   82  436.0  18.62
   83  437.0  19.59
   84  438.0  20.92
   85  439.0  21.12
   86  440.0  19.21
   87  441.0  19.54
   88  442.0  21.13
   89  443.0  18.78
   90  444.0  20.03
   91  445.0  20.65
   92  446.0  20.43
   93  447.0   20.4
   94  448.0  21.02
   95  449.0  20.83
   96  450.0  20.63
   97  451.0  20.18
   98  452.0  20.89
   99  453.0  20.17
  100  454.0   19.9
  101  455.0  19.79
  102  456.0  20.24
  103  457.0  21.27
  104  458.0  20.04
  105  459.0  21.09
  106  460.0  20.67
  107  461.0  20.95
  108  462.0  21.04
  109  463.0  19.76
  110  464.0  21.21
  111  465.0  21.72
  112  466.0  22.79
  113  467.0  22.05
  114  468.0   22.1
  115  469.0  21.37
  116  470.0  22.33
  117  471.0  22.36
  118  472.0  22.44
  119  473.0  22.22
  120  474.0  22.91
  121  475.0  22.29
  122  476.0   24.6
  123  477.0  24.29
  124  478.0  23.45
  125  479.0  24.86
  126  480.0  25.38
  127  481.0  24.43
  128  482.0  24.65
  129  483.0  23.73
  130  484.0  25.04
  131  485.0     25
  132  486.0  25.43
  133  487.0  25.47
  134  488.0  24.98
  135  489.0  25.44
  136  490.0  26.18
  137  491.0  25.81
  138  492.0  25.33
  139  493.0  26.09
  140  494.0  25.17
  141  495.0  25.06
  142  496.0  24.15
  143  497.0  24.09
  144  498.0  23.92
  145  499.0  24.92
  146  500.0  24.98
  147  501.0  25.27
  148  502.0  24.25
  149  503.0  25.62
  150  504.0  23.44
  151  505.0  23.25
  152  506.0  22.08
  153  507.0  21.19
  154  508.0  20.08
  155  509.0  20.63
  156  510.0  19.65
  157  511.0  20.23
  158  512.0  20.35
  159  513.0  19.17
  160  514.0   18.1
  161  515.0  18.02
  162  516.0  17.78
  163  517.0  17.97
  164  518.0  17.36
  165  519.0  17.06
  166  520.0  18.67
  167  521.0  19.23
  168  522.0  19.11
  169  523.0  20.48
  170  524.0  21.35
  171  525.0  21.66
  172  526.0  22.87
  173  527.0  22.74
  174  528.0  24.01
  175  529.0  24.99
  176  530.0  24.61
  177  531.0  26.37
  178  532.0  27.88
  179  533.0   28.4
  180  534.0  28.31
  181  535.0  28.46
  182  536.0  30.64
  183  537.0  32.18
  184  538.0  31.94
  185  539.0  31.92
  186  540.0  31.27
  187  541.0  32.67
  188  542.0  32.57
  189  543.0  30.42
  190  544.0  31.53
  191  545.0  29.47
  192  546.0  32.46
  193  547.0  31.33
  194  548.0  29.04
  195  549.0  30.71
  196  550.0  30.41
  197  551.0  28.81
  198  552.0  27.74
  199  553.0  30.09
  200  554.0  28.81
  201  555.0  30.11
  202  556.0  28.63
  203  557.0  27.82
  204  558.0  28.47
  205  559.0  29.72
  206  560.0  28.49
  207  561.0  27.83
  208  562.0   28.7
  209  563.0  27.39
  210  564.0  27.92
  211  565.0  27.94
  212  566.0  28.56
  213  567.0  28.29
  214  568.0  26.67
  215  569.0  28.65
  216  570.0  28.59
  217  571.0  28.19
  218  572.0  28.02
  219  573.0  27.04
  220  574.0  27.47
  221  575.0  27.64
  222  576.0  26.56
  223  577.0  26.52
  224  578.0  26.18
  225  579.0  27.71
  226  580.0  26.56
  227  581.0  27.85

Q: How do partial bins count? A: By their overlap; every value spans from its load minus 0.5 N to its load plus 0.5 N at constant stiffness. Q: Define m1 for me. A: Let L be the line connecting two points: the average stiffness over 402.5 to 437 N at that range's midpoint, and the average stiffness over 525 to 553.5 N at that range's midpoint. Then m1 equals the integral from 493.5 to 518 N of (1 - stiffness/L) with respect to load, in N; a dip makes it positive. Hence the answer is 3.8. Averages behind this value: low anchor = 18.8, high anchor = 28.9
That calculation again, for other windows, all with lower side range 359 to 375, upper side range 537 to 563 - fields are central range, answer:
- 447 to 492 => 5.3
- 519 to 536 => 3.0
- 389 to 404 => 1.8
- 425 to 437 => 2.0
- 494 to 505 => 1.1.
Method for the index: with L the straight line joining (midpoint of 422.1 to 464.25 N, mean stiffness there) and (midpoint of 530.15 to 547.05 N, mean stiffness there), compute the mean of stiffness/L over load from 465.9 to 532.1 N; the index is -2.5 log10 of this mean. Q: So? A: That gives 0.13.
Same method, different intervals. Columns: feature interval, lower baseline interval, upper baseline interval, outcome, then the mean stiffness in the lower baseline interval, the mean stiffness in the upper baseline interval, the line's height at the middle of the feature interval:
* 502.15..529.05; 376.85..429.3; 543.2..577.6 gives 0.25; 18.7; 28.7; 25.9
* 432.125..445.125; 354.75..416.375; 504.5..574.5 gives 0.09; 19.2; 26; 21.6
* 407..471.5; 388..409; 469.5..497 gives 0.09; 18.9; 24.4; 21.5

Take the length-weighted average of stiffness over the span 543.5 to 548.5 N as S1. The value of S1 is 30.8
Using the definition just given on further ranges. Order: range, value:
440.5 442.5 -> 20.3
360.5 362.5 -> 20.1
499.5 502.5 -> 24.8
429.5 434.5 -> 19.6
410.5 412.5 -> 17.8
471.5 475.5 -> 22.5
